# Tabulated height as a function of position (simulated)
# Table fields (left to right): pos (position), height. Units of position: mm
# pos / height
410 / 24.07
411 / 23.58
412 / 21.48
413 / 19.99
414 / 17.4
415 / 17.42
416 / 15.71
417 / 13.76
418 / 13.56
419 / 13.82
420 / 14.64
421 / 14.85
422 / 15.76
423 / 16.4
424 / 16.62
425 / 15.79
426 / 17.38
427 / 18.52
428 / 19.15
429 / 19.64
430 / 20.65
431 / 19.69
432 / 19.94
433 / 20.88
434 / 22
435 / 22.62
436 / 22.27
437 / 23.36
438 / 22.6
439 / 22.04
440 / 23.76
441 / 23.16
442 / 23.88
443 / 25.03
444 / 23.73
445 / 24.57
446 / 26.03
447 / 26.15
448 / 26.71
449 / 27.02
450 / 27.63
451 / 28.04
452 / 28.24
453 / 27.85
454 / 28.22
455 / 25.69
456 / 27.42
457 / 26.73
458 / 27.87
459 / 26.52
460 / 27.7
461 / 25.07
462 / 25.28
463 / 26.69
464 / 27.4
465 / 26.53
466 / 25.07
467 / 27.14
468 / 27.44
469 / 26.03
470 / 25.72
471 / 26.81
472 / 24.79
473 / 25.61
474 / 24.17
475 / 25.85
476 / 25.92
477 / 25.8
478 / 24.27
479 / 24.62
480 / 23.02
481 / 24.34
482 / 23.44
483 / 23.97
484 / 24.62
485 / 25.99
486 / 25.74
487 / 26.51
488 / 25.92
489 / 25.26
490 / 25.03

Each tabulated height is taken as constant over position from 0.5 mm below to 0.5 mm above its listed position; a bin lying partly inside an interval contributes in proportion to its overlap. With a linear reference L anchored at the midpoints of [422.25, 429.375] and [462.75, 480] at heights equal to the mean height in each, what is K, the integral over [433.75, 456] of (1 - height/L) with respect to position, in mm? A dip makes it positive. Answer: -4.3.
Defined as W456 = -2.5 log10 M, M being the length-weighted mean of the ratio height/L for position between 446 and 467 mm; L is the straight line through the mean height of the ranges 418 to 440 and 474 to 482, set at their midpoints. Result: -0.21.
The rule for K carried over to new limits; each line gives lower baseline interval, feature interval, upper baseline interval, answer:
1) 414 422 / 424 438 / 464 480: -1.95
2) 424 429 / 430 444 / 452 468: -1.19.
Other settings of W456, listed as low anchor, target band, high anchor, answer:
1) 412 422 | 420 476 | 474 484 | -0.17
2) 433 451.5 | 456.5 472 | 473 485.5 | -0.08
